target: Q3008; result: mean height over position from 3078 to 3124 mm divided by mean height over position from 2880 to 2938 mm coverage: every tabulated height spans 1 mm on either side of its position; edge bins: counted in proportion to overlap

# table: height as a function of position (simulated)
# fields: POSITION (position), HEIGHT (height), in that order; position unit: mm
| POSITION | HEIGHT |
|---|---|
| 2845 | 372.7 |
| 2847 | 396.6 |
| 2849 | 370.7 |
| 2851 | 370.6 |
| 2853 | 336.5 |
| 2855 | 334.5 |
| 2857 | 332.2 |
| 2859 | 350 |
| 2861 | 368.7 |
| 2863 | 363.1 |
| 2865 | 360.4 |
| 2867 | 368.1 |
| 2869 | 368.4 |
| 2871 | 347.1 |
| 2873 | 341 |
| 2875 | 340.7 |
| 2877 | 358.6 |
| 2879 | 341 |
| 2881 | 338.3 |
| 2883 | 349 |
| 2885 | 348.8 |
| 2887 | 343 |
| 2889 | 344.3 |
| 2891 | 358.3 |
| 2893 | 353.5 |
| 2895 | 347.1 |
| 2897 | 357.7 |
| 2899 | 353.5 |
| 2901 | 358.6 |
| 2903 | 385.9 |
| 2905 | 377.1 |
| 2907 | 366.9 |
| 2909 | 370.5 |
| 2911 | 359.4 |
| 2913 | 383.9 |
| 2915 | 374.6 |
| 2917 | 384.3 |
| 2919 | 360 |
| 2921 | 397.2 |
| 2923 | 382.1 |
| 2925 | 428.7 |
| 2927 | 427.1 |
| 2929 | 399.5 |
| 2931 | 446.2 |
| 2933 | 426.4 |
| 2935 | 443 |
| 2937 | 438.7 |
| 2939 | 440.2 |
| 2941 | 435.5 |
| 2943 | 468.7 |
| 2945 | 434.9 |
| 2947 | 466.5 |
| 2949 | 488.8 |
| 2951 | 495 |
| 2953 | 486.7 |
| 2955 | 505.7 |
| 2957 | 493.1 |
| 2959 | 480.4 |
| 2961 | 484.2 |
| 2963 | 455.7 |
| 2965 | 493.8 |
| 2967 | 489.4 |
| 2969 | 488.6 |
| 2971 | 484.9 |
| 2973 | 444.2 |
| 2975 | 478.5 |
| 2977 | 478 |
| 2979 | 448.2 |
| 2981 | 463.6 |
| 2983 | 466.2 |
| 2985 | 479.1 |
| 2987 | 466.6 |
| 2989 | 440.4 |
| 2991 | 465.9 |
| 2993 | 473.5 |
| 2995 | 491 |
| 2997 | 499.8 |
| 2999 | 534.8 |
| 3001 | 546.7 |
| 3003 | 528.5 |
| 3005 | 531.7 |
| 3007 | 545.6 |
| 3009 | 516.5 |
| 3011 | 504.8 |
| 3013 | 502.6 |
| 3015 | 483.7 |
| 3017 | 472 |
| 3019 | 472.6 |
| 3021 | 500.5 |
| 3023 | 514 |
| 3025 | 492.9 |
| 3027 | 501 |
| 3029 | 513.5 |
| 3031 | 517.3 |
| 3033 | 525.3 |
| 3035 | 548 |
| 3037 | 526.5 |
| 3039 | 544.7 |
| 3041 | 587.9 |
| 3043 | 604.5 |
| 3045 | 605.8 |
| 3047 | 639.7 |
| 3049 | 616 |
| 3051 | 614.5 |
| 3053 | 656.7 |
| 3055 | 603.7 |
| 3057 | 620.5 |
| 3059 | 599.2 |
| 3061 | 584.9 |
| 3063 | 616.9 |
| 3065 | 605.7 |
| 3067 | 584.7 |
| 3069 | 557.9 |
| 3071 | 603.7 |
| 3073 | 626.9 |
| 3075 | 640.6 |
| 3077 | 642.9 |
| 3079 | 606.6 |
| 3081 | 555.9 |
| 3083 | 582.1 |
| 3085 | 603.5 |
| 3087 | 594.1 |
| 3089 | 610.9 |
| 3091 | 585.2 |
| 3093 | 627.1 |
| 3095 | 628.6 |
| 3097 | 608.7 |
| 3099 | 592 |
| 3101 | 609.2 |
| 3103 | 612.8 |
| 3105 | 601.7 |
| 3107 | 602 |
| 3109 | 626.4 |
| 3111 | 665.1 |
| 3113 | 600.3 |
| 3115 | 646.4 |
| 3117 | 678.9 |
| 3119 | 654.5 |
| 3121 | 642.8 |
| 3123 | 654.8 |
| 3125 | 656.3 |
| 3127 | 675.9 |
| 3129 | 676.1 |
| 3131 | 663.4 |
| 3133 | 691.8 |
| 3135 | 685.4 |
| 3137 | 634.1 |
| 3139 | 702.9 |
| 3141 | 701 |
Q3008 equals 1.6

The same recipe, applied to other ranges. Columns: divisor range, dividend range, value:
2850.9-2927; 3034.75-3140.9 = 1.72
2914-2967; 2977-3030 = 1.11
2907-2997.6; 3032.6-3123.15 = 1.36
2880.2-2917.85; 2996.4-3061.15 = 1.52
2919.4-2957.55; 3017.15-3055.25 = 1.24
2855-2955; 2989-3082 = 1.43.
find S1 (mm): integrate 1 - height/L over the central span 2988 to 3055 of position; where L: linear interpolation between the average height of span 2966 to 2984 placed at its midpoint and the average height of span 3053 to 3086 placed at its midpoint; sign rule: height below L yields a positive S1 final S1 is 0.65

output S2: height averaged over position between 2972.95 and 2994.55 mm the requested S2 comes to 466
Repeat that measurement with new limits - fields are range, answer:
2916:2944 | 420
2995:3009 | 527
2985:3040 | 505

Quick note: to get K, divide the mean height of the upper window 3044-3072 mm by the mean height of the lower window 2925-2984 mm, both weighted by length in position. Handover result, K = 1.31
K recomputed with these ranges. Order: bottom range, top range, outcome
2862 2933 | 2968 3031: 1.33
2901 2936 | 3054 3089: 1.53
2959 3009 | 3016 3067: 1.16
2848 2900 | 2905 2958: 1.21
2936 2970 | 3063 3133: 1.31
